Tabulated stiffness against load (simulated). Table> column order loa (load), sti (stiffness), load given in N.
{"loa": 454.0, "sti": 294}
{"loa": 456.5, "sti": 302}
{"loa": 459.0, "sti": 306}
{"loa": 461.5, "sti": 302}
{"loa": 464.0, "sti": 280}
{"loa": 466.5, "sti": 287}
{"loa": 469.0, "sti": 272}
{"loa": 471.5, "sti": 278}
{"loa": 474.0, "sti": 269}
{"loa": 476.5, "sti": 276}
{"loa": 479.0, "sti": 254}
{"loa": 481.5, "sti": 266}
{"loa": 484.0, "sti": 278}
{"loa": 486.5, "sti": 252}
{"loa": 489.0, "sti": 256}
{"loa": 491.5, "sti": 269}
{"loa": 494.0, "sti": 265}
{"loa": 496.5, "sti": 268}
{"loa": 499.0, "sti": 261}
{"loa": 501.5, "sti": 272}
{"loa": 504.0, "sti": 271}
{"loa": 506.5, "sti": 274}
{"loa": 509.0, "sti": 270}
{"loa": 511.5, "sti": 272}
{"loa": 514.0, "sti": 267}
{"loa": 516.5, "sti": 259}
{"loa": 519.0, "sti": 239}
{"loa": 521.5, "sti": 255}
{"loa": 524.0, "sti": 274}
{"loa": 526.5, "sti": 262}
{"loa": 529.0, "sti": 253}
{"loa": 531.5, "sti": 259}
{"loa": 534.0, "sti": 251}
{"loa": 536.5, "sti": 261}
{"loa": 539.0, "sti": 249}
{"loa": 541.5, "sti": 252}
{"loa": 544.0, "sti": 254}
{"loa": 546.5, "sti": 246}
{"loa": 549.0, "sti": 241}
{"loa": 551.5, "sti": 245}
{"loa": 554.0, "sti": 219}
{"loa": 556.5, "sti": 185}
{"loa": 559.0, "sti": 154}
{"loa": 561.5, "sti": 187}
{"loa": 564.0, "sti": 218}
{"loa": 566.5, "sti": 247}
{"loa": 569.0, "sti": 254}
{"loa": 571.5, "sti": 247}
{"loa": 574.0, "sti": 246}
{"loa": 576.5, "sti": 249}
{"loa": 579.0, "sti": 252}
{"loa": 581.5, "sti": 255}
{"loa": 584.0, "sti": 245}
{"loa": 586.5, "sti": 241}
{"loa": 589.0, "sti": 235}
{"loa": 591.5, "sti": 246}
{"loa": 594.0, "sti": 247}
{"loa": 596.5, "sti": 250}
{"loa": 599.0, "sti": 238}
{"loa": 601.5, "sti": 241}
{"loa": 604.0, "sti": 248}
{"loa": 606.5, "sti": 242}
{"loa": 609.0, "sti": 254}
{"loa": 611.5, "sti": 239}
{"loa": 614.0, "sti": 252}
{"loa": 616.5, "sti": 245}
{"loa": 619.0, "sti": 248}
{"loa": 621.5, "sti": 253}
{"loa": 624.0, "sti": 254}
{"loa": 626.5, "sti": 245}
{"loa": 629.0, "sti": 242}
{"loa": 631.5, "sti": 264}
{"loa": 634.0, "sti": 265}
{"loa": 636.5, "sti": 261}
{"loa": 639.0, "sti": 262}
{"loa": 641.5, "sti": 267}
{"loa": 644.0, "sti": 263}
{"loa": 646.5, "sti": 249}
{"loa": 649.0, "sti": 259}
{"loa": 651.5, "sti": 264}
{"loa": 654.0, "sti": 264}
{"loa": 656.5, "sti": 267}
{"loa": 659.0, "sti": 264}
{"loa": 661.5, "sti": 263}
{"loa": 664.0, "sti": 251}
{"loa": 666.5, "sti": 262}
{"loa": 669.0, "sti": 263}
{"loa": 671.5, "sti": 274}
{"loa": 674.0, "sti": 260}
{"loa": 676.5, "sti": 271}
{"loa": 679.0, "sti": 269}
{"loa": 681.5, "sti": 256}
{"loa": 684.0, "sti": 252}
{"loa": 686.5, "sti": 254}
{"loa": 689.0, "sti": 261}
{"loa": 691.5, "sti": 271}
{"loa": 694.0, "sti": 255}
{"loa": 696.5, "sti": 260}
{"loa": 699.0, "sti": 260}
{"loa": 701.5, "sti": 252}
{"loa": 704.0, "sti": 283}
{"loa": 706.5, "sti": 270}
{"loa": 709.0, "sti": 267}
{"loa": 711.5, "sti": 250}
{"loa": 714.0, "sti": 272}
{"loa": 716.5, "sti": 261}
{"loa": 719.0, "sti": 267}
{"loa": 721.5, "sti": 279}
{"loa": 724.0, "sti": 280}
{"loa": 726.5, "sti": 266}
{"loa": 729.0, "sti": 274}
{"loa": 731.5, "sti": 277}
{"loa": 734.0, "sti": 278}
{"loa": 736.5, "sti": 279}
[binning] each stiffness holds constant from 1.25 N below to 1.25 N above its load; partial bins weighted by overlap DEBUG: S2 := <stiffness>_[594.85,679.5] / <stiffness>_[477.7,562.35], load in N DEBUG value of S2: 1.02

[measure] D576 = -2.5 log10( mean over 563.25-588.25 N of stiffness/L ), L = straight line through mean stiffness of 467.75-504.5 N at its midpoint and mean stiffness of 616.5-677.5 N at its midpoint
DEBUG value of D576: 0.07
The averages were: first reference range 267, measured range 246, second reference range 259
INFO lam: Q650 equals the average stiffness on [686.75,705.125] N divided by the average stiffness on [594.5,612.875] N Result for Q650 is 1.07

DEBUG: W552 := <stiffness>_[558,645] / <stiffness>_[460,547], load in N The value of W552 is 0.9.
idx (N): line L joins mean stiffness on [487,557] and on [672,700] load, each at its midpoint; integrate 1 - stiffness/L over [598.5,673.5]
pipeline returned 1.1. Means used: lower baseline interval 256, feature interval 256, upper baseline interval 261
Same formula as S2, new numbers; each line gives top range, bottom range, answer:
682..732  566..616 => 1.08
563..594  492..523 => 0.93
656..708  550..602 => 1.13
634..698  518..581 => 1.09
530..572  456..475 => 0.81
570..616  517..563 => 1.03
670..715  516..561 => 1.09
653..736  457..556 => 1.01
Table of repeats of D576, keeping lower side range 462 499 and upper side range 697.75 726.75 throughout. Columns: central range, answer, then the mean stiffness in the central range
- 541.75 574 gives 0.19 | 226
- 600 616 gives 0.10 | 246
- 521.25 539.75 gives 0.04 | 258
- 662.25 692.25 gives 0.02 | 262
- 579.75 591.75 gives 0.10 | 245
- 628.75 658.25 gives 0.03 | 261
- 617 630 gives 0.08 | 248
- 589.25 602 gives 0.10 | 244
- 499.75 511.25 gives -0.01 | 271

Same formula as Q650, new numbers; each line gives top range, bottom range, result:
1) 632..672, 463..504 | 0.97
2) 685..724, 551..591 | 1.15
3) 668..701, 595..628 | 1.06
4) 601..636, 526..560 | 1.05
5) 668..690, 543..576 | 1.16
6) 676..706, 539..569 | 1.16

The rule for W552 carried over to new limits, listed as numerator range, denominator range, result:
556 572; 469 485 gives 0.79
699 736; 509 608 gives 1.11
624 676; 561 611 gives 1.07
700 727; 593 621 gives 1.09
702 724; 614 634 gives 1.07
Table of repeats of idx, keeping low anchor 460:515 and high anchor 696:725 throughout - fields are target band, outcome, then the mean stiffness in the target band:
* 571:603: 2.81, 246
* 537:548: 0.78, 251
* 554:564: 3.10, 186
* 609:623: 1.07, 248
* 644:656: 0.36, 260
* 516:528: 0.57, 258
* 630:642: 0.23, 263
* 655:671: 0.32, 262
